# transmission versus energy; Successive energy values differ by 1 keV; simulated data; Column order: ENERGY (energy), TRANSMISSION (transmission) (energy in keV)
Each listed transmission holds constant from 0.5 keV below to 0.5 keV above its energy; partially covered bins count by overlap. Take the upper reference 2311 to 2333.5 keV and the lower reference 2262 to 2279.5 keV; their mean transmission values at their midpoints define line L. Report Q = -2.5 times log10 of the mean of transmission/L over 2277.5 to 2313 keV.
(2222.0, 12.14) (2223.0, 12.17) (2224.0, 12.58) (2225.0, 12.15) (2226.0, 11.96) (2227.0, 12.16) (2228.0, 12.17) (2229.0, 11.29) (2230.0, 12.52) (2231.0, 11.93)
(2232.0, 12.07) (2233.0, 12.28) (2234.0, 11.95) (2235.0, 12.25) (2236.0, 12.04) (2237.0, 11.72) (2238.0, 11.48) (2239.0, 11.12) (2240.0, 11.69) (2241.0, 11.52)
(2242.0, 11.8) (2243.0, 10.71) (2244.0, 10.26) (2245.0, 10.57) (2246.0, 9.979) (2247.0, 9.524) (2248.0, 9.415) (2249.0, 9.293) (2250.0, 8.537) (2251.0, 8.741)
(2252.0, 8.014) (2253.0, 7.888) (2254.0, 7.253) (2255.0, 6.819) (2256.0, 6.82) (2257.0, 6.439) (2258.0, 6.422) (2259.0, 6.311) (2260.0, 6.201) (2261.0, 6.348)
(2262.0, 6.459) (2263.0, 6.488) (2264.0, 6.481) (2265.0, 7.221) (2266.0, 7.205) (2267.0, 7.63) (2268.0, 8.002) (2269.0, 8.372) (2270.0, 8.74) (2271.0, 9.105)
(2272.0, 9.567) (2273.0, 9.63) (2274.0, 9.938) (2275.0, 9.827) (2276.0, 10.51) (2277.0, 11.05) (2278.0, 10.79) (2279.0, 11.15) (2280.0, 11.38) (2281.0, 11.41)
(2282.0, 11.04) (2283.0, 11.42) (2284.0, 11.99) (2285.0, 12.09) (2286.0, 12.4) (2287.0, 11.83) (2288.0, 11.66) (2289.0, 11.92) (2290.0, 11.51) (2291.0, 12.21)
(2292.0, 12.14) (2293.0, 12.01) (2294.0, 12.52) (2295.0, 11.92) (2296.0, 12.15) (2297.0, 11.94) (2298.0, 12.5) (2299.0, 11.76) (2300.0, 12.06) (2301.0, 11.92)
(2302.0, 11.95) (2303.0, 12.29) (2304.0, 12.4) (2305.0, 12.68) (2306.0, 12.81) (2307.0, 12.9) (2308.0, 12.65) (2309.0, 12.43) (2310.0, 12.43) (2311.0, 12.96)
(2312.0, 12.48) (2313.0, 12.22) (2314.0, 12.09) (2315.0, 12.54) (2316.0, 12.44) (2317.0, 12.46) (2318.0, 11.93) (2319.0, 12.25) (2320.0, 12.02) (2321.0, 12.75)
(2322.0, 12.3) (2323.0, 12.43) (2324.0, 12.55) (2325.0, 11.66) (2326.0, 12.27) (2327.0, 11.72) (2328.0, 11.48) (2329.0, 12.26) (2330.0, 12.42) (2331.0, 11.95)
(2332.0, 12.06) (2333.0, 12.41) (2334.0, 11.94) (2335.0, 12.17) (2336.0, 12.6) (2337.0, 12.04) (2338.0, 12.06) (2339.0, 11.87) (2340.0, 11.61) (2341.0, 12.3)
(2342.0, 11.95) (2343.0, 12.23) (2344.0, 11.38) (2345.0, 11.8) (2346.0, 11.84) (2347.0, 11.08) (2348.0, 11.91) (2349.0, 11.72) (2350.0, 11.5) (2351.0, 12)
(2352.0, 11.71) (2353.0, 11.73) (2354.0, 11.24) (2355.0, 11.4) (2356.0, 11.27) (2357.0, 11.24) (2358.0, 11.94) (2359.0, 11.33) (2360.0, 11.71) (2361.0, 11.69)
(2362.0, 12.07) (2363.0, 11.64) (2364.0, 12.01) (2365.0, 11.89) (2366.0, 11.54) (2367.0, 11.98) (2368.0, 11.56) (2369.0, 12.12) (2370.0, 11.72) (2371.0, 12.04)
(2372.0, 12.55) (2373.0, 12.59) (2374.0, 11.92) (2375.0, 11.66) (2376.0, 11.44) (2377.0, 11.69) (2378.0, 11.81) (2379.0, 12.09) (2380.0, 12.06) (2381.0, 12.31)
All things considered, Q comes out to -0.16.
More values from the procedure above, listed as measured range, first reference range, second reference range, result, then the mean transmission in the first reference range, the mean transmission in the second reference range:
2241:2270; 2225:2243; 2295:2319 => 0.42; 11.9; 12.3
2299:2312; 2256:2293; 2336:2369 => -0.19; 9.52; 11.7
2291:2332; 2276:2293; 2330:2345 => -0.04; 11.6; 12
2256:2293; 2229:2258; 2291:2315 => 0.19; 10.1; 12.3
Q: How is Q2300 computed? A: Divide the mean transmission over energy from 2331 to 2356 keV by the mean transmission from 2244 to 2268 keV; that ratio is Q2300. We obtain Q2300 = 1.5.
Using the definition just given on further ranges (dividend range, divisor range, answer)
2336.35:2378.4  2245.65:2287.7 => 1.32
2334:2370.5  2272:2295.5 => 1.04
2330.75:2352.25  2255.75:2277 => 1.51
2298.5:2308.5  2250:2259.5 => 1.70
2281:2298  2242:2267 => 1.50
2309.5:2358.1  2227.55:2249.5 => 1.07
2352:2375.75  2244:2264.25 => 1.51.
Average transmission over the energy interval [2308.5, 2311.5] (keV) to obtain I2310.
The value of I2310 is 12.6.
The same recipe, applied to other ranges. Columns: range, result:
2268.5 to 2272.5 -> 8.95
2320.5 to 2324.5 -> 12.5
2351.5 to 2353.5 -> 11.7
